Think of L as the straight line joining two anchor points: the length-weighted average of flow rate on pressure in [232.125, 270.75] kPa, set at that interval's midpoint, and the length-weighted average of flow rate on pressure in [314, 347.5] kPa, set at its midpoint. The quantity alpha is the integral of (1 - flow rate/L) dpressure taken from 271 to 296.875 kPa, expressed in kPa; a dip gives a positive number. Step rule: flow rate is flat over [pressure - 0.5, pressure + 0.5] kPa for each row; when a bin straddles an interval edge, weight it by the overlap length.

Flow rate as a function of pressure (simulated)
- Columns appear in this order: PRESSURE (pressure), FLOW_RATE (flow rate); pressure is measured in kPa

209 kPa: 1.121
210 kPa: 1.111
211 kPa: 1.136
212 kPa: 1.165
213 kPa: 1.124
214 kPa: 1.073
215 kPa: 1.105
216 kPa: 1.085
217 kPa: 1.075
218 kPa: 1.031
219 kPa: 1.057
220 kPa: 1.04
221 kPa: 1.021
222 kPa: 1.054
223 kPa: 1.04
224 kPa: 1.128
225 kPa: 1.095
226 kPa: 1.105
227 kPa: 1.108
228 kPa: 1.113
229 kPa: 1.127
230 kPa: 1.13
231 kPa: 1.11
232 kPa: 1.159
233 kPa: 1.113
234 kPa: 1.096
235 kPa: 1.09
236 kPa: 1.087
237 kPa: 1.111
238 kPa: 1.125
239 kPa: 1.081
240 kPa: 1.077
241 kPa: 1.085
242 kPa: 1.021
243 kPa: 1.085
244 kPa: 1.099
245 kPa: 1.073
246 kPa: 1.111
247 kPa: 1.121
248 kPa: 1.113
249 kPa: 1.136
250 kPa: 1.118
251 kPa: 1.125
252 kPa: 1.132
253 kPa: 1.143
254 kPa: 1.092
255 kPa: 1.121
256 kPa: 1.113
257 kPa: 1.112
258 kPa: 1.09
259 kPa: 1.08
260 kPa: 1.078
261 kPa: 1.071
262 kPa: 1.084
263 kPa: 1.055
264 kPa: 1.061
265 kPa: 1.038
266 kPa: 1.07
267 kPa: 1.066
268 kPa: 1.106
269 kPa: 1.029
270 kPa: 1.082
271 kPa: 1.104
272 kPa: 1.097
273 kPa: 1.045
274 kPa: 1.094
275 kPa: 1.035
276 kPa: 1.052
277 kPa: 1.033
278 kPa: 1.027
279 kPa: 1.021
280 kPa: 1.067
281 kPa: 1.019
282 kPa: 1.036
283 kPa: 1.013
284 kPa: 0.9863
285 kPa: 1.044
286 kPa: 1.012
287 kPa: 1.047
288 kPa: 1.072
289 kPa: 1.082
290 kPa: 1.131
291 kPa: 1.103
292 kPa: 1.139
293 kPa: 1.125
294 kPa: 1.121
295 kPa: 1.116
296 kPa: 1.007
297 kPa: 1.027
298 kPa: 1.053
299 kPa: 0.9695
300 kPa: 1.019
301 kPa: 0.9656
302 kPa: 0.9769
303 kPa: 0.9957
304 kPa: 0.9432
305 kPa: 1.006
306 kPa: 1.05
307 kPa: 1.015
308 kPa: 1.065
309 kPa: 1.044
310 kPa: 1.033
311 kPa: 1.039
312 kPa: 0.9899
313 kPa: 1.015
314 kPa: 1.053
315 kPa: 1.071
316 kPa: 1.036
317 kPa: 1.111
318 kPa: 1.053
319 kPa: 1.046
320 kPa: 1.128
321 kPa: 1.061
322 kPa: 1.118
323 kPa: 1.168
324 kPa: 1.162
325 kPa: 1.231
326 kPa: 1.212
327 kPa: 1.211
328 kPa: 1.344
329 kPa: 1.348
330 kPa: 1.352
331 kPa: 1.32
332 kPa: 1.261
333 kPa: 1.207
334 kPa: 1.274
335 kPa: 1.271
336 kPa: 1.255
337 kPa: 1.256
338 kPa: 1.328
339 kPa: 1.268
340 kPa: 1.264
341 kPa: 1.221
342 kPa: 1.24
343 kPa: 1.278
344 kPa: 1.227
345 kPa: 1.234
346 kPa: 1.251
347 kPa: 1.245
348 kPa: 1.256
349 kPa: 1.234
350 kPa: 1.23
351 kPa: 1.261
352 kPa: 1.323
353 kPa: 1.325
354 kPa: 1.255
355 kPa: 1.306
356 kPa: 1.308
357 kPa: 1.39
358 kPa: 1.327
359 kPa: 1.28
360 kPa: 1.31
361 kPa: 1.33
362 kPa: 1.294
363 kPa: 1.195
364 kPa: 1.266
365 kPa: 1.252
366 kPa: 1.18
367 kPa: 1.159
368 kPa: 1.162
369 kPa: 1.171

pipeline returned 1.81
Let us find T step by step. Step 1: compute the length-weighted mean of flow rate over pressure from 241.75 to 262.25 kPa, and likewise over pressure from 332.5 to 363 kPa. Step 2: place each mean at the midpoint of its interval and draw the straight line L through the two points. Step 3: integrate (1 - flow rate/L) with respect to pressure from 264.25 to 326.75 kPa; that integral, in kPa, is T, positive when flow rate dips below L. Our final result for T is 6.3 kPa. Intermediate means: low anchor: 1.1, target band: 1.06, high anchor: 1.27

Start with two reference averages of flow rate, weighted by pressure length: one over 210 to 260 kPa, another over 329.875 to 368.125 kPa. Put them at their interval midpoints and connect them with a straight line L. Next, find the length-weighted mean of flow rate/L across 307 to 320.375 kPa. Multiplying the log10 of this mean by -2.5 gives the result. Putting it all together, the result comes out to 0.16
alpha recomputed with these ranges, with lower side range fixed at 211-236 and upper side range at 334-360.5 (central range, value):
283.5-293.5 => 0.97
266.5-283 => 1.60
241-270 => 1.27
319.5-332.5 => 0.21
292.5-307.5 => 2.23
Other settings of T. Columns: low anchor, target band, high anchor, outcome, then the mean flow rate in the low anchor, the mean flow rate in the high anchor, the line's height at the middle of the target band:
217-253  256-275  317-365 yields 1.1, 1.1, 1.25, 1.14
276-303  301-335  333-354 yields 1.2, 1.05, 1.26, 1.16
